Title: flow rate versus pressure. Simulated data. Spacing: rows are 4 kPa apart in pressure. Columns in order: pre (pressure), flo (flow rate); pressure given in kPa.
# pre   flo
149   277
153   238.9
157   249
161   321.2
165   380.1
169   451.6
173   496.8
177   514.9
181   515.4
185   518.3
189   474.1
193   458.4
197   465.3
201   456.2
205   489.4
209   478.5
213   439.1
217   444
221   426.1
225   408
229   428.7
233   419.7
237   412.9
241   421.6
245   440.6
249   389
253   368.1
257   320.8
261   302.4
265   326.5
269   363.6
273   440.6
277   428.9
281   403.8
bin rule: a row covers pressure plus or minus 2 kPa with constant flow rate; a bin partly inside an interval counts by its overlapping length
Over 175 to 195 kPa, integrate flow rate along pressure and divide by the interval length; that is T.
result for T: 496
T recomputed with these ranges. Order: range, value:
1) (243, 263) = 364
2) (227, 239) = 420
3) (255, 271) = 328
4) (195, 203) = 461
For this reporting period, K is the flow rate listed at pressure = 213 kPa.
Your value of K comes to 439.1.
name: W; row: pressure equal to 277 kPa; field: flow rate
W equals 428.9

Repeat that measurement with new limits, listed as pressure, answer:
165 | 380.1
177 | 514.9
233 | 419.7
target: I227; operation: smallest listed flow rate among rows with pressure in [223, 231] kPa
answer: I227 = 408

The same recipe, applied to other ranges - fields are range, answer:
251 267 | 302.4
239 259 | 320.8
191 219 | 439.1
